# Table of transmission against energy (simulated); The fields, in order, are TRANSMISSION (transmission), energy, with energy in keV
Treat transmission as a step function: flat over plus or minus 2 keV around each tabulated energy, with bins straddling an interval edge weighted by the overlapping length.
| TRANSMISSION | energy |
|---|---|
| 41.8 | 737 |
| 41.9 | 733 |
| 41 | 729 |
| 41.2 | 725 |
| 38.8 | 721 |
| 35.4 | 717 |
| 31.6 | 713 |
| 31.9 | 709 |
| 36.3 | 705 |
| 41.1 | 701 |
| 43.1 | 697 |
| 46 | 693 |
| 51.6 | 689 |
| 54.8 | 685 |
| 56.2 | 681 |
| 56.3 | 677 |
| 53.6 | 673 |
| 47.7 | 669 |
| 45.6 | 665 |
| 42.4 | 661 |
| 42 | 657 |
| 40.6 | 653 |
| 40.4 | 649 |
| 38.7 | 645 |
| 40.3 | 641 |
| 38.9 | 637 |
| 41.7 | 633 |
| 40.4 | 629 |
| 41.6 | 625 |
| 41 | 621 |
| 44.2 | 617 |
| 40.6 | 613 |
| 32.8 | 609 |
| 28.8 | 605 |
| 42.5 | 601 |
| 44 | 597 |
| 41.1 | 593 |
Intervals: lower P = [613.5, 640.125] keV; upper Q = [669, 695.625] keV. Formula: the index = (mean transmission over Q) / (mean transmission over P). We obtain 1.27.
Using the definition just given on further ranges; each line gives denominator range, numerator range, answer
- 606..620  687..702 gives 1.19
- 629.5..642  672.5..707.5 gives 1.20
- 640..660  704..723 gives 0.86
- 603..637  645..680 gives 1.18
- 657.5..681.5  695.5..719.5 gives 0.74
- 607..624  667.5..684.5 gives 1.35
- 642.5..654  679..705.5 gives 1.19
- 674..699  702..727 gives 0.70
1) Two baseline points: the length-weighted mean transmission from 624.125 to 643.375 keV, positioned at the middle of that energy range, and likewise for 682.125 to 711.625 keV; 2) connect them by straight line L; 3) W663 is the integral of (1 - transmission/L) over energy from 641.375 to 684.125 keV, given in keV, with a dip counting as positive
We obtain -4.4 keV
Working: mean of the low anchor 40.5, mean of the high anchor 43.7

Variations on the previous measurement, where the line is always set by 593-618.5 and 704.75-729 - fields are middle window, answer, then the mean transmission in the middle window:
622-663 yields -2.90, 40.7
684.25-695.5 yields -4.00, 50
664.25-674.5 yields -3.23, 49.2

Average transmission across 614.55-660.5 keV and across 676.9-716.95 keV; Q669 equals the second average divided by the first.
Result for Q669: 1.07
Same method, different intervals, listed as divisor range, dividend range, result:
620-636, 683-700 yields 1.18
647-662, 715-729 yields 0.94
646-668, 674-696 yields 1.24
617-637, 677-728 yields 1.04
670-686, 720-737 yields 0.75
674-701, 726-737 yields 0.82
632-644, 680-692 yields 1.33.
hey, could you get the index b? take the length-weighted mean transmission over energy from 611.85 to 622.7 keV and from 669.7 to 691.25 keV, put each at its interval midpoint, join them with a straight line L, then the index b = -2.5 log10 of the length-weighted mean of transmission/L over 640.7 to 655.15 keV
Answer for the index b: 0.19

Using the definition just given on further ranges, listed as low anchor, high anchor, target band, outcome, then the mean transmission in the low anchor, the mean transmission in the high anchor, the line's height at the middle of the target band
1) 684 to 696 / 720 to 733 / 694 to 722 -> 0.217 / 49.8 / 40.7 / 45.3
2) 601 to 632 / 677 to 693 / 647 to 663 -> 0.140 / 38.8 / 53.4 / 47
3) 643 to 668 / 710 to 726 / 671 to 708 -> -0.236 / 41.9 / 36.2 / 38.8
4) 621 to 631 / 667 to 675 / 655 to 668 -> 0.117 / 41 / 50.7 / 48.6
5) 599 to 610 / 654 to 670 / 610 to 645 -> -0.063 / 34.9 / 44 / 38.5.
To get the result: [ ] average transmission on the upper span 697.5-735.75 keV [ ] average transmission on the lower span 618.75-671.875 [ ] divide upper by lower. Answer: 0.9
